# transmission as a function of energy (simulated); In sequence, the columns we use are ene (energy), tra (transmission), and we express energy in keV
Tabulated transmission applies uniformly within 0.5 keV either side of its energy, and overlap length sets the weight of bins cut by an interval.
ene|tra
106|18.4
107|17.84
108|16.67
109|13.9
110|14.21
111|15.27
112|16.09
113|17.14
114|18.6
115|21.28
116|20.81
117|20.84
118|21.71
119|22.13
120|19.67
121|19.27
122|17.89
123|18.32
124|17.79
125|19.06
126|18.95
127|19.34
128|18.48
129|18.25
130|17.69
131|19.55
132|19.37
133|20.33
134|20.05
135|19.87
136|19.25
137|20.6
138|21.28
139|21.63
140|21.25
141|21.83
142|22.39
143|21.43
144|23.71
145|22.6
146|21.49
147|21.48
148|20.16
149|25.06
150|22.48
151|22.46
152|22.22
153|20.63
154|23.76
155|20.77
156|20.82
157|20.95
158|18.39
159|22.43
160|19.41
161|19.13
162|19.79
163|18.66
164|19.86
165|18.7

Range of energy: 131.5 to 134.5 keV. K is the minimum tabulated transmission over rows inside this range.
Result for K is 19.37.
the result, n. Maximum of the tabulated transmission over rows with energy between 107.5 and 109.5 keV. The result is 16.67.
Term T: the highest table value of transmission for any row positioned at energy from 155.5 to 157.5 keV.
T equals 20.95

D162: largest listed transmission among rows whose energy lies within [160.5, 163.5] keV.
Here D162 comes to 19.79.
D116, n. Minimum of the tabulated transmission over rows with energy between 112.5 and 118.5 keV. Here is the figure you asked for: 17.14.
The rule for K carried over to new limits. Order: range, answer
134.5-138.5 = 19.25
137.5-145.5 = 21.25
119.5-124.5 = 17.79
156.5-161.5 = 18.39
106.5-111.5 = 13.9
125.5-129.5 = 18.25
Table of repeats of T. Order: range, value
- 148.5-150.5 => 25.06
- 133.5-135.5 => 20.05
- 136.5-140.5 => 21.63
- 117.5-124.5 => 22.13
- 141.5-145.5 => 23.71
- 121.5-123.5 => 18.32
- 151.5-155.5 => 23.76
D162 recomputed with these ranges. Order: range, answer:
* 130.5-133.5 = 20.33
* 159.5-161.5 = 19.41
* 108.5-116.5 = 21.28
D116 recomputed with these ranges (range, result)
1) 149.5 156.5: 20.63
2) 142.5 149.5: 20.16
